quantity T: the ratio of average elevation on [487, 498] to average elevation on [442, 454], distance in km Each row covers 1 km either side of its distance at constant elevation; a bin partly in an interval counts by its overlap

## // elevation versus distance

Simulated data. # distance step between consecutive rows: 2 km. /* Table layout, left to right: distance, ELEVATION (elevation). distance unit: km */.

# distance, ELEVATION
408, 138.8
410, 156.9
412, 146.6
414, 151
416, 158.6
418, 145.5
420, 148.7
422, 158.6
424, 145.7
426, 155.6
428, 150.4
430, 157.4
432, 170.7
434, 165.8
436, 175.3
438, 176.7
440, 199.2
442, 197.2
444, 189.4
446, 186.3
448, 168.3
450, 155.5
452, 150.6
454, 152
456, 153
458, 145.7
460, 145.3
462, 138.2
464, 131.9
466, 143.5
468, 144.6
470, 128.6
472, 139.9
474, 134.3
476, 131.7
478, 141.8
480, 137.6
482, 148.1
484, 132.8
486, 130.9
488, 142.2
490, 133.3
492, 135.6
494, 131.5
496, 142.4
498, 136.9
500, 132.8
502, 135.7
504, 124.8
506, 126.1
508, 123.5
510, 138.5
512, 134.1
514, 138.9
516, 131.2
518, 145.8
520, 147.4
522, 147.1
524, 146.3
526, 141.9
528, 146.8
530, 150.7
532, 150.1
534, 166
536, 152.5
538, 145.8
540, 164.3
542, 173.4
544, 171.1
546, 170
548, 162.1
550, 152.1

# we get 0.80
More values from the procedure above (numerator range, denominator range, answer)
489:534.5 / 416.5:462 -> 0.86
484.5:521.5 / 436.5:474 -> 0.86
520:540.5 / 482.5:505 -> 1.12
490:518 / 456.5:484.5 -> 0.96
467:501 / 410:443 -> 0.84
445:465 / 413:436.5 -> 0.98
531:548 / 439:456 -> 0.93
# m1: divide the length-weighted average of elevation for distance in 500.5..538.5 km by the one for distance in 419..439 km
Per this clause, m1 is 0.88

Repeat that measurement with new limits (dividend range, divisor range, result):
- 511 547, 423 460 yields 0.91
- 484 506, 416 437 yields 0.85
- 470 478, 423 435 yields 0.86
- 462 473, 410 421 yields 0.91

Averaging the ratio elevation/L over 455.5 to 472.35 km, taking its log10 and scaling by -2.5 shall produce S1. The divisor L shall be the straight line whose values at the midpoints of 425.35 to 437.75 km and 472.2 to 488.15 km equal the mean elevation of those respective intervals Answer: 0.04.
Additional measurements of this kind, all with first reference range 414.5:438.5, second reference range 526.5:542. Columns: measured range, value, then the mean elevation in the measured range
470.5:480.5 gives 0.149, 137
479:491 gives 0.140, 137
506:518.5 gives 0.160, 134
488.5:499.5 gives 0.149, 136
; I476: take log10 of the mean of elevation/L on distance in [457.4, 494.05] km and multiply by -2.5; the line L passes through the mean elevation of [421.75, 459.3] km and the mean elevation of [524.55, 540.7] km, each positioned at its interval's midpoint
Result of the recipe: 0.17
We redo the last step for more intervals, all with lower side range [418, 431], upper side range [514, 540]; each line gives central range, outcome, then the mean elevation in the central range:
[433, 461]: -0.12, 169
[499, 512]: 0.14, 131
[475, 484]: 0.08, 139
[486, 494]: 0.11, 136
